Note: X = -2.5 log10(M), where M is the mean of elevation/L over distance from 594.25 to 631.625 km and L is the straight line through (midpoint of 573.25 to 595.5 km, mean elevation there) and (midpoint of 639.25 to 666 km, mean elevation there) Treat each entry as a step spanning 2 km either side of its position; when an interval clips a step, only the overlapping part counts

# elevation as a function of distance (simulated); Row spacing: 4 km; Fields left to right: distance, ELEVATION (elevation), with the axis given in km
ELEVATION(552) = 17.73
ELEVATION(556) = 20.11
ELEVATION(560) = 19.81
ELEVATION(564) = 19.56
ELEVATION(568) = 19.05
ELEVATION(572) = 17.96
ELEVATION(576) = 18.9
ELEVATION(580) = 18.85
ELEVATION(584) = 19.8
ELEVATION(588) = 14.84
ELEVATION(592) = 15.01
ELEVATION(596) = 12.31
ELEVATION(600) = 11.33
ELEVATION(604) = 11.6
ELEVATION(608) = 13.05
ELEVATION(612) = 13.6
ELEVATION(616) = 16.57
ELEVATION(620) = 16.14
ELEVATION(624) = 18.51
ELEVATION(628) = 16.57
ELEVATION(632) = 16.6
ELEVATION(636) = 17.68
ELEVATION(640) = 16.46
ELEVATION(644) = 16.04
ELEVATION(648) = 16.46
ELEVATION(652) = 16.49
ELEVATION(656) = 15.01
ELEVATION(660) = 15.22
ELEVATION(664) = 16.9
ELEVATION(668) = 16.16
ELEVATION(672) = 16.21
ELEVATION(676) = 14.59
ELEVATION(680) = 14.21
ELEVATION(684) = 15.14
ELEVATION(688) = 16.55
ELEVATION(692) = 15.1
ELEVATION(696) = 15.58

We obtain 0.150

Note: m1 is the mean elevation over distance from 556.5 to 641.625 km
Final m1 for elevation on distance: 16.5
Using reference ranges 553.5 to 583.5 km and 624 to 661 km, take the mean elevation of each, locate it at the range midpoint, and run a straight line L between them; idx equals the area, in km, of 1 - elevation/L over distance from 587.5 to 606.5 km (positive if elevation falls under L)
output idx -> 5.5 km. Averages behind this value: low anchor 19.2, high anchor 16.4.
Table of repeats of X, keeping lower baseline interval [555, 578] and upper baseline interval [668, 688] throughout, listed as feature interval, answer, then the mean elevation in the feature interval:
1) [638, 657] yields 0.01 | 16.1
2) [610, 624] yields 0.10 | 15.9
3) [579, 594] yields 0.09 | 17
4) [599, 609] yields 0.44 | 12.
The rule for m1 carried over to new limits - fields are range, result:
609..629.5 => 16.1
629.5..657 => 16.4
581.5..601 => 14.9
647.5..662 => 15.7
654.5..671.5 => 15.9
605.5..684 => 15.9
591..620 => 13.5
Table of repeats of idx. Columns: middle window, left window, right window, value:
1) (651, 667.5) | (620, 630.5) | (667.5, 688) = 0.1 km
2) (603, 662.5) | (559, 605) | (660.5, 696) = 0.9 km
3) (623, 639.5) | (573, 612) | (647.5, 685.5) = -2.0 km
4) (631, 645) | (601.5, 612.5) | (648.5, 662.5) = -2.1 km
